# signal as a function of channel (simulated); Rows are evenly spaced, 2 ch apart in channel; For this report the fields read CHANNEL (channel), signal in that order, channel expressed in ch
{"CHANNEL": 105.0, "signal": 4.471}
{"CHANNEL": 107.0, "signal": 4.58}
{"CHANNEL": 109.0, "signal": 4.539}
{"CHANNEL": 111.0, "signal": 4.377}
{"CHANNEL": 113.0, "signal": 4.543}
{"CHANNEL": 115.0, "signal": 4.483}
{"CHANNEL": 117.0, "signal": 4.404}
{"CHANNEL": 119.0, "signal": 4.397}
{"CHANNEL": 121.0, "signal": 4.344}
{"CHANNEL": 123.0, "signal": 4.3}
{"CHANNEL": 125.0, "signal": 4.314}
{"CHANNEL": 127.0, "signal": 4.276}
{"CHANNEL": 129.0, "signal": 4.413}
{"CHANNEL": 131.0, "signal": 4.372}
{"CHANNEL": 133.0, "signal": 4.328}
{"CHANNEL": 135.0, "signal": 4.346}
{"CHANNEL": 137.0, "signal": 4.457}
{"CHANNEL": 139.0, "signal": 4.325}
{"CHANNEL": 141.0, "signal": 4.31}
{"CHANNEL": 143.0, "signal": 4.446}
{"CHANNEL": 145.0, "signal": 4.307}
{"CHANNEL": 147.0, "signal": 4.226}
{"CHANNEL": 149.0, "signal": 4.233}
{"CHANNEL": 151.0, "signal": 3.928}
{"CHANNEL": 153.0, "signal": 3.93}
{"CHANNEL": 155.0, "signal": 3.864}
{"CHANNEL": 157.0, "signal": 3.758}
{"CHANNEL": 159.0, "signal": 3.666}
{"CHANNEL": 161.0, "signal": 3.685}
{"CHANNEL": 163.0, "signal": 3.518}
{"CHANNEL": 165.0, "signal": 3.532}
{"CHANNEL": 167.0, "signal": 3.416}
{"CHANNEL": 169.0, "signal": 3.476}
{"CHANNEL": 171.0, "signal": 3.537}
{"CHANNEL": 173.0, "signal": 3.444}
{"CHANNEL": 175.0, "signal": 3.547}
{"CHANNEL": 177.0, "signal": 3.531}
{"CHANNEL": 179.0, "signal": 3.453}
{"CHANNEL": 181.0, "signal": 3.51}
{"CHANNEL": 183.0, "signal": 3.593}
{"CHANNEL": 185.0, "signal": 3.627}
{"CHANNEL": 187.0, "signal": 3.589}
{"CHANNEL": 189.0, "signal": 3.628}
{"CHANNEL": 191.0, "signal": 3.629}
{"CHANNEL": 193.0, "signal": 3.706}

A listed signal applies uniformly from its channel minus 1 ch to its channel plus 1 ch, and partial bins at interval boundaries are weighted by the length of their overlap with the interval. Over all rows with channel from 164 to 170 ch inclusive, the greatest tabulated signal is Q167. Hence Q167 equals 3.532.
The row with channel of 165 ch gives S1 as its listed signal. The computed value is 3.532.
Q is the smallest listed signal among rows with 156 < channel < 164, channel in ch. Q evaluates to 3.518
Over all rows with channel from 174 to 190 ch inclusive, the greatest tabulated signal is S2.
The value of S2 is 3.628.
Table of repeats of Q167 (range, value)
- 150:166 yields 3.93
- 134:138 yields 4.457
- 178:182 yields 3.51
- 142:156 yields 4.446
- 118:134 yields 4.413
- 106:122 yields 4.58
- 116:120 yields 4.404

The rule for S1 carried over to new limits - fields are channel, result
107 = 4.58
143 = 4.446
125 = 4.314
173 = 3.444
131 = 4.372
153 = 3.93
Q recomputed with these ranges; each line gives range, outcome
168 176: 3.444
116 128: 4.276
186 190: 3.589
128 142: 4.31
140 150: 4.226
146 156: 3.864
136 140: 4.325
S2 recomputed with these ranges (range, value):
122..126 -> 4.314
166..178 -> 3.547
